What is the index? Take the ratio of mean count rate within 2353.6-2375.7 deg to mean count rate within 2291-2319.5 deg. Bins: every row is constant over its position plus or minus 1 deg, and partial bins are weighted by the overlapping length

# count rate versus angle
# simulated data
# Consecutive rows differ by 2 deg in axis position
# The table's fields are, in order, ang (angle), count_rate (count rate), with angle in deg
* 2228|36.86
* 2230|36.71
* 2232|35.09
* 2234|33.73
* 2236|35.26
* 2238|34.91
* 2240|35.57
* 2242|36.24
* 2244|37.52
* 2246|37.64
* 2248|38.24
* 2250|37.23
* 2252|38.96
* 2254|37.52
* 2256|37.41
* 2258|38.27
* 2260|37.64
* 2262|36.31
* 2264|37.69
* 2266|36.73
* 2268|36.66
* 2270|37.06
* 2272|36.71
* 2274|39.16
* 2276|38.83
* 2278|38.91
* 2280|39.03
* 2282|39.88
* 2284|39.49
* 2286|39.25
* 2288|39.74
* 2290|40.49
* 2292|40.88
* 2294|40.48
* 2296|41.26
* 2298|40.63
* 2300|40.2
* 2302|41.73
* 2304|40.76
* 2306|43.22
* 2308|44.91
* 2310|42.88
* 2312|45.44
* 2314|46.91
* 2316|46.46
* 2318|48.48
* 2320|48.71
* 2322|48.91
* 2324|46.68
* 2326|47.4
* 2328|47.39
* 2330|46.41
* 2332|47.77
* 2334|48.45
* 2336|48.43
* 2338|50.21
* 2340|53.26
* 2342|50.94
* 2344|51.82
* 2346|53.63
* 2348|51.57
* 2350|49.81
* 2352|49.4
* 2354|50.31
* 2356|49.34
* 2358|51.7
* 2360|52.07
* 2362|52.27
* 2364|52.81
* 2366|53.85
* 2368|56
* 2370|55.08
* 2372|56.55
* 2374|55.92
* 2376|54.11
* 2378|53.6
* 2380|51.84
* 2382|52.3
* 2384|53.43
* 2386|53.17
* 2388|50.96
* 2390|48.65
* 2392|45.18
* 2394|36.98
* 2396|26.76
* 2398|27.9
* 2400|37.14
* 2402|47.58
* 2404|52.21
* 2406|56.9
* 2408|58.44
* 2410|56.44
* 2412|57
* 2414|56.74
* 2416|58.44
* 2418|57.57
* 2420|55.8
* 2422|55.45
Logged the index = 1.23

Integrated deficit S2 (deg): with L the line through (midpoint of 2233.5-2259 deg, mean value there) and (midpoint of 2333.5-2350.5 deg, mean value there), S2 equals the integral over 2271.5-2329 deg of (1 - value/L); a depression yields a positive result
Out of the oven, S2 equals 2.9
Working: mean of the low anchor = 36.9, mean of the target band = 42.6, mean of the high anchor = 51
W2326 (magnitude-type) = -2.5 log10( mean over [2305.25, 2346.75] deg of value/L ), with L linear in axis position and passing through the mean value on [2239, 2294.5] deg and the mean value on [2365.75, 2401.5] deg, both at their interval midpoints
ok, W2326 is -0.11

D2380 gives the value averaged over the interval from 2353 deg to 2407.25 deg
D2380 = 49.5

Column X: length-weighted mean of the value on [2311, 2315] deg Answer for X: 46.2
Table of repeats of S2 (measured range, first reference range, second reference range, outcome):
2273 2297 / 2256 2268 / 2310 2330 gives 0.8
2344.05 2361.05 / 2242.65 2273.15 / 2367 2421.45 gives -1.6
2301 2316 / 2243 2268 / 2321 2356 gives 0.5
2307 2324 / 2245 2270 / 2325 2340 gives -0.3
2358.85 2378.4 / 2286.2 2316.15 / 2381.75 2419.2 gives -3.1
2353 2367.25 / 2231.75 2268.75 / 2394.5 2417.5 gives -2.1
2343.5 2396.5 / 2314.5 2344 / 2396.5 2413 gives -2.6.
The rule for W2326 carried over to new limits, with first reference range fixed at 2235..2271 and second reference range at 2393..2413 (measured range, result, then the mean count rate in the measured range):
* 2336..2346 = -0.22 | 51.5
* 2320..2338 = -0.16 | 47.9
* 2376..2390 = -0.18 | 52.4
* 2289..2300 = -0.03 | 40.7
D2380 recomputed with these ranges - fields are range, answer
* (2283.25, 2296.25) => 40.2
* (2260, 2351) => 43.7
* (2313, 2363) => 49.5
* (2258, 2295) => 38.6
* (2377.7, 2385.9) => 52.8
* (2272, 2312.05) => 40.6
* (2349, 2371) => 52.1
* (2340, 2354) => 51.3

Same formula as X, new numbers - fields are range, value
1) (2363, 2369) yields 54.2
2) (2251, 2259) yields 38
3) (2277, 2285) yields 39.3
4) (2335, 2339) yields 49.3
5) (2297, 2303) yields 40.9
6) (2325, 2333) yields 47.2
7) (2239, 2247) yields 36.7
